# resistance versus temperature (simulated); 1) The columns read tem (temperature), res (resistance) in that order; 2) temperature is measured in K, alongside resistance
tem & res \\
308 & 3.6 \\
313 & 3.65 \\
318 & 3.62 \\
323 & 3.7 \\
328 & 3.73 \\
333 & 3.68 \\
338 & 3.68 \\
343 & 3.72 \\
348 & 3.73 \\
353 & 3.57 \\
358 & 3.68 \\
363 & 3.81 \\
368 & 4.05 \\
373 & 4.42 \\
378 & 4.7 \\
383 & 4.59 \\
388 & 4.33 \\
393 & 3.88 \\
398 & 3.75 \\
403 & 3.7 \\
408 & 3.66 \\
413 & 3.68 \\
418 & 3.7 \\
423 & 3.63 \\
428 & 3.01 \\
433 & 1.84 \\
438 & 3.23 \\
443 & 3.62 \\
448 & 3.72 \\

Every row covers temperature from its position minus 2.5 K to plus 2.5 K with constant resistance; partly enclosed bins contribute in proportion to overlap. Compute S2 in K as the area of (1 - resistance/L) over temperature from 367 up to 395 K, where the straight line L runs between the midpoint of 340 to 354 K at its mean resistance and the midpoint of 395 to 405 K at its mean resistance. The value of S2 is -4.8 K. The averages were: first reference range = 3.68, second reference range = 3.73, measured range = 4.35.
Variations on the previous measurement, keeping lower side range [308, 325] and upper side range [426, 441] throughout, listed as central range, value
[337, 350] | -1.1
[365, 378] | -4.5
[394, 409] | -3.8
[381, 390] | -4.0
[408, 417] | -2.5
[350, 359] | -0.8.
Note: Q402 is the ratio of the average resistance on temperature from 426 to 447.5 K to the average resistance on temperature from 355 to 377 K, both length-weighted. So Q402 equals 0.7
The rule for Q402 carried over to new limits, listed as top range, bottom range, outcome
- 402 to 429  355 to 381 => 0.87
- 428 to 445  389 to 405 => 0.75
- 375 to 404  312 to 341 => 1.14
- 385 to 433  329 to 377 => 0.94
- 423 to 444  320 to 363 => 0.80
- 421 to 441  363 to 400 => 0.69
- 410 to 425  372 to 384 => 0.80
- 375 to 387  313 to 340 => 1.25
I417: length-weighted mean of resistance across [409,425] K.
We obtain 3.67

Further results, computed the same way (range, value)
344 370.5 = 3.77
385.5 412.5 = 3.85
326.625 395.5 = 3.97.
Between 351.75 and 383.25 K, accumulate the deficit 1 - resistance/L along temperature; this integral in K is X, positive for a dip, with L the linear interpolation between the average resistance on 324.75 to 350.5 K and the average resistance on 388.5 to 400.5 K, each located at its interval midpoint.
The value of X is -2.42 K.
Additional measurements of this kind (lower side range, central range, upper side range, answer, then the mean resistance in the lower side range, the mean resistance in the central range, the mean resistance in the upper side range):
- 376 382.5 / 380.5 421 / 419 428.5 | 1.6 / 4.67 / 3.91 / 3.45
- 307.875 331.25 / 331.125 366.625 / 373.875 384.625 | 3.6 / 3.67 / 3.71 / 4.62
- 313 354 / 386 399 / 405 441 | -2.3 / 3.68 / 4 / 3.26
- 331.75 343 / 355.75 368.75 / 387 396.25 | 0.1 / 3.69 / 3.82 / 4.04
